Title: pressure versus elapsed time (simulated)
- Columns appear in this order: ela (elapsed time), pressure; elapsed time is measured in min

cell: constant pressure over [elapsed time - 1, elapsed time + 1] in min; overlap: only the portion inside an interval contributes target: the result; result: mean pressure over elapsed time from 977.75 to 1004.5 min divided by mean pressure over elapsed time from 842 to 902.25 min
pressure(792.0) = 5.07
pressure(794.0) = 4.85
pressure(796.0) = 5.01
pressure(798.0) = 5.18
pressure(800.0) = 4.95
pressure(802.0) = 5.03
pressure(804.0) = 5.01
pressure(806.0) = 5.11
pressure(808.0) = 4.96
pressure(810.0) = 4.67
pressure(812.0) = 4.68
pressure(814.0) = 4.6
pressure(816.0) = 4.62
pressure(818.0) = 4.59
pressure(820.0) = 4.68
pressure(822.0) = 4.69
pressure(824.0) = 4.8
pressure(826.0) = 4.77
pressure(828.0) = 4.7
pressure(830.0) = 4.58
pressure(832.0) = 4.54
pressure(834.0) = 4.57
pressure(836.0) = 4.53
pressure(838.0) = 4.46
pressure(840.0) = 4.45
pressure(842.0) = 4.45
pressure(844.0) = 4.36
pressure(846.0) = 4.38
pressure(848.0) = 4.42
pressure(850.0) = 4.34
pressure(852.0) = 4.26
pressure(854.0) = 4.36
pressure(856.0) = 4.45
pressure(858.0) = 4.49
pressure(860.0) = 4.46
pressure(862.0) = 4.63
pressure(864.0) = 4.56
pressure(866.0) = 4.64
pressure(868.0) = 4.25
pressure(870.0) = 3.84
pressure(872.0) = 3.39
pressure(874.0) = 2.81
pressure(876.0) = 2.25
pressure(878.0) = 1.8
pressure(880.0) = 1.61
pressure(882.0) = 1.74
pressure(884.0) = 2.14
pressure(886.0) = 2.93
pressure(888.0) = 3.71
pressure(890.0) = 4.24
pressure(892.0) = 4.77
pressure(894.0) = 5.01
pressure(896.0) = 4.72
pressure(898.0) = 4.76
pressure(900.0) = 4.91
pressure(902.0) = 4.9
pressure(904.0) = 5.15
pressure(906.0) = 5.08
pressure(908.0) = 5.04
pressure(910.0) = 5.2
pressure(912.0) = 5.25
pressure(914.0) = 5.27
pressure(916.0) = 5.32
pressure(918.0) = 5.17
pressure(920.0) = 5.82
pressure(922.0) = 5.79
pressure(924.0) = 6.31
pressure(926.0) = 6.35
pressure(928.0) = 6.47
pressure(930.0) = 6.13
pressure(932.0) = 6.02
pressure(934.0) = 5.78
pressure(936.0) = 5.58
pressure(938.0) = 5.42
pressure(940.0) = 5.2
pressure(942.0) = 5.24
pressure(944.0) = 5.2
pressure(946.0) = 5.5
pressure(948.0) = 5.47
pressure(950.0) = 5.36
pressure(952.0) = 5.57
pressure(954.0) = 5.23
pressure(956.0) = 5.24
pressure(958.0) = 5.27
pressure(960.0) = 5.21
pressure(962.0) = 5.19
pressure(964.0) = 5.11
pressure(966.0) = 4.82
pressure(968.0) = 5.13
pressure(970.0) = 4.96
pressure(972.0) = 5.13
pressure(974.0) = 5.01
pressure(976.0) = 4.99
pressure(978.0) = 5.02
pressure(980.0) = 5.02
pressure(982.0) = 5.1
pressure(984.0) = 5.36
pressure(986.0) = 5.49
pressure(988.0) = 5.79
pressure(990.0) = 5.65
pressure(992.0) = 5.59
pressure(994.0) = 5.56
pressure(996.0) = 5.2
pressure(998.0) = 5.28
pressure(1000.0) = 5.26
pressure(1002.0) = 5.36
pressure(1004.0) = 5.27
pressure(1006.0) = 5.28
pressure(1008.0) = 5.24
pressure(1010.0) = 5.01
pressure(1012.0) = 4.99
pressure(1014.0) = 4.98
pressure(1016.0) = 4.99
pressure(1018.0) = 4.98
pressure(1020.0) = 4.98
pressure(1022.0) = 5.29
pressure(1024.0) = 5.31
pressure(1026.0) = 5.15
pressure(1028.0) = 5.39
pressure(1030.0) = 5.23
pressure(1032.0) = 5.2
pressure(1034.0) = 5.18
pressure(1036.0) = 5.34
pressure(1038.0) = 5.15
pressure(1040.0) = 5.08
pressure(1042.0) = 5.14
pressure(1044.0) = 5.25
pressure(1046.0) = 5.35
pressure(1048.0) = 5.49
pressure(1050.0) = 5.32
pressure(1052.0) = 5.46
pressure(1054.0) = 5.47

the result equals 1.38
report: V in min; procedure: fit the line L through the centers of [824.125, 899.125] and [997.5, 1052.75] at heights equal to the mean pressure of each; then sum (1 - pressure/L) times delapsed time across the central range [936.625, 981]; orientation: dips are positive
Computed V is -4.5 min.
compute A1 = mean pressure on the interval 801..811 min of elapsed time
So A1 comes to 4.96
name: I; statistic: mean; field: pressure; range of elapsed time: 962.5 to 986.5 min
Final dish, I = 5.09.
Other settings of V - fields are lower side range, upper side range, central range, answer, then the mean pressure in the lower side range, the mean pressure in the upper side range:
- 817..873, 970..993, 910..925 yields -2.0 min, 4.45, 5.27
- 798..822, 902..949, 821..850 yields 2.5 min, 4.82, 5.54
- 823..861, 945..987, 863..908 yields 8.9 min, 4.49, 5.2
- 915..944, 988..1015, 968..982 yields 1.1 min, 5.74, 5.3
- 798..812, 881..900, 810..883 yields 4.9 min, 4.95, 3.84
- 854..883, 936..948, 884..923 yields -3.7 min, 3.52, 5.35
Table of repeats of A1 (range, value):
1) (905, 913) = 5.14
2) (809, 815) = 4.65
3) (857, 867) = 4.56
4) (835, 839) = 4.5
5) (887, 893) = 4.24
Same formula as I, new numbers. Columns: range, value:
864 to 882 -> 3.08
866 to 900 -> 3.46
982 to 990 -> 5.5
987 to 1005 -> 5.44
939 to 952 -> 5.35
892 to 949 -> 5.42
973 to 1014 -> 5.27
